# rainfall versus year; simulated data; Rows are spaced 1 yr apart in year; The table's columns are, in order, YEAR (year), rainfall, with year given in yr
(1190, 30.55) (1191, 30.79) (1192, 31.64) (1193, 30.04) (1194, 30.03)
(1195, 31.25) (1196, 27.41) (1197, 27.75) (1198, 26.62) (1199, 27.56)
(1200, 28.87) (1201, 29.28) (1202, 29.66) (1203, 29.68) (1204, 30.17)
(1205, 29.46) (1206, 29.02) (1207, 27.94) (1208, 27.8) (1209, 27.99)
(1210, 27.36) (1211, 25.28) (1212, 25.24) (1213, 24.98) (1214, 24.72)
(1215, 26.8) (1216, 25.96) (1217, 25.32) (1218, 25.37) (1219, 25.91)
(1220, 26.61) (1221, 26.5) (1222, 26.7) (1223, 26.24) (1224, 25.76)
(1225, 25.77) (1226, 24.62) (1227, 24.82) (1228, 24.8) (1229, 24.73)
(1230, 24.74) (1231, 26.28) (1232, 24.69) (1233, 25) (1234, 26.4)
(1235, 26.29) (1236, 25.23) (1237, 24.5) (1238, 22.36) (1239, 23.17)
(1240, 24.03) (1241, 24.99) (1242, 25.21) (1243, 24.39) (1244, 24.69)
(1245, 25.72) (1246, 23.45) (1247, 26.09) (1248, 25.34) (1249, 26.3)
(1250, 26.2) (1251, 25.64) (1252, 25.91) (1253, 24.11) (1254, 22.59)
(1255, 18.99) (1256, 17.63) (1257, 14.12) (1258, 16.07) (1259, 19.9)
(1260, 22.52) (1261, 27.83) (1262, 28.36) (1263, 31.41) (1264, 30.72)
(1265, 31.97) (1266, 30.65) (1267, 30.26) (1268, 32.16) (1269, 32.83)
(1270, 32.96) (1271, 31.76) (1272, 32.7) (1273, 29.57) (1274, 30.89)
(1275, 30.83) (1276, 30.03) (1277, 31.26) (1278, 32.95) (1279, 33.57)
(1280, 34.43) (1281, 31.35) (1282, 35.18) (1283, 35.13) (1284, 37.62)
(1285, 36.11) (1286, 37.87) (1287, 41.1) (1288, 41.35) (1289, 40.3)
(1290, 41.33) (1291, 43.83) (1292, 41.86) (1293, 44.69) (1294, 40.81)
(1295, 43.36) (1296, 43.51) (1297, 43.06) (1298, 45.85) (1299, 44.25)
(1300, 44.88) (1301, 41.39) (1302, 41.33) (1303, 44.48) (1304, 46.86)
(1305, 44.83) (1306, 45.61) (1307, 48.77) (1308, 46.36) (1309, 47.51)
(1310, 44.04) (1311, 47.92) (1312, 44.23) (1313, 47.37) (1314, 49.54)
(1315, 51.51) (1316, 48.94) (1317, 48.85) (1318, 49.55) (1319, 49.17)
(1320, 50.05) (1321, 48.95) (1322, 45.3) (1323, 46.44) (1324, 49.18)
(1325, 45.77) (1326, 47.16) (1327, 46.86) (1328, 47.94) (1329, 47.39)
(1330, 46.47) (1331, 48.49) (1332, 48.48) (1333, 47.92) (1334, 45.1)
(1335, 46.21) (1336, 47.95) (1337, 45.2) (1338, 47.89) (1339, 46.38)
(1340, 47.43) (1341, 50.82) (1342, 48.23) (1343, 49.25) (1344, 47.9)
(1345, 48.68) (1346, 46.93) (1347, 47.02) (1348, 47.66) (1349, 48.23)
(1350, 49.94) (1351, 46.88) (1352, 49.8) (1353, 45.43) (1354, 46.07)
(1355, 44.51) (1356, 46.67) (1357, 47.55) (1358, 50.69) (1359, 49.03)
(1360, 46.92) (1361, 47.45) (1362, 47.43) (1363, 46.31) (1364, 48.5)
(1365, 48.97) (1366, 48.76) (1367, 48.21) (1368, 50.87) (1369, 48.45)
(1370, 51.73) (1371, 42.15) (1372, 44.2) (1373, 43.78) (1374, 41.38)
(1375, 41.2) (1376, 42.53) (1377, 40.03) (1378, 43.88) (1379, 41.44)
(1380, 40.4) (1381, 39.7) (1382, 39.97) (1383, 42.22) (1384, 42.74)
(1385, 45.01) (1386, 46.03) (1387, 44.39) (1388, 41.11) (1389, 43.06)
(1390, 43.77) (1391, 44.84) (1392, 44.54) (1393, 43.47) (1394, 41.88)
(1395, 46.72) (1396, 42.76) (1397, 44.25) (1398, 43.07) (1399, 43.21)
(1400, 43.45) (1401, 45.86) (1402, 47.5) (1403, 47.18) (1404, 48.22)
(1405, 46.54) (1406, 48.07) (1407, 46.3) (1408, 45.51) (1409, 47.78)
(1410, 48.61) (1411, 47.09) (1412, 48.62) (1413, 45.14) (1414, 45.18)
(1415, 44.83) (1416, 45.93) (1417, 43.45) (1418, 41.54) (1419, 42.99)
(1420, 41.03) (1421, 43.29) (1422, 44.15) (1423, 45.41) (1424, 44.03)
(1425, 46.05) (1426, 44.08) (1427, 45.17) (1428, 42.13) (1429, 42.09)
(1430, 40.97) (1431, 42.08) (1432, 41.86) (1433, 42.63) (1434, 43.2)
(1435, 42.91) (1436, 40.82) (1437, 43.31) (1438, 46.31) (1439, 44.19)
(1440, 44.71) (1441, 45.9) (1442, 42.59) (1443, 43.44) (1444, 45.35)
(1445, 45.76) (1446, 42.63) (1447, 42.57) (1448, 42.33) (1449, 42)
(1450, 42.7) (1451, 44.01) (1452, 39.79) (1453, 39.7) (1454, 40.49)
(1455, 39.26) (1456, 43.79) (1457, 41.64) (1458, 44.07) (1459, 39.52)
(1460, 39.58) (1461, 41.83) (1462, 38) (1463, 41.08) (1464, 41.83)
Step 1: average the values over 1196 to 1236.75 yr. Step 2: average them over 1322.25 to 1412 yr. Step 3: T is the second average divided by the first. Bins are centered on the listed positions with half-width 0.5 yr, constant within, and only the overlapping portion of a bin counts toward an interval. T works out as 1.7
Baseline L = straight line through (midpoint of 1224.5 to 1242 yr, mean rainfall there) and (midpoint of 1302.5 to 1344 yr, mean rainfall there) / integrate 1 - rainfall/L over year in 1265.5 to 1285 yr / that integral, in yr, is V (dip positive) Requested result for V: 1.6 yr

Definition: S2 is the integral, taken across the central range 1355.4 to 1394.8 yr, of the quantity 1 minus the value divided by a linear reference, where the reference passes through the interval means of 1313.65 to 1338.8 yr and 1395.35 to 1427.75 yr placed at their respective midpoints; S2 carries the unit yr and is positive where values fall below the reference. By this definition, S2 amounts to 1.20 yr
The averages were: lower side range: 47.8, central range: 44.9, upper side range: 45.2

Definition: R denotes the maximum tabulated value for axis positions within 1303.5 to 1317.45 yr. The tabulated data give 51.51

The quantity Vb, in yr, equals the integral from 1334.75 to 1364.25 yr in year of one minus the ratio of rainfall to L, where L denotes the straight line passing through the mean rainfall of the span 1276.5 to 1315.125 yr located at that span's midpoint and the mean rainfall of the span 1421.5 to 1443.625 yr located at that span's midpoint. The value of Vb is -3.5 yr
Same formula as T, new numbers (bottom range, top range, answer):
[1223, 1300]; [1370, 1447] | 1.46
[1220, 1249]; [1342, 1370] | 1.91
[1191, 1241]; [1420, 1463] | 1.60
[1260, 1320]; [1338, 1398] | 1.16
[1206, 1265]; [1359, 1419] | 1.80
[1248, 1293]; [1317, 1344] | 1.55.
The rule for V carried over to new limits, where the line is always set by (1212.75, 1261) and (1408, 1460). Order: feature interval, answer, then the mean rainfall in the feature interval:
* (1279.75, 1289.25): -2.63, 37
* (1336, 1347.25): -4.33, 47.8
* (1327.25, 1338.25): -4.41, 47.2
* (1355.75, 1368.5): -4.11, 48.3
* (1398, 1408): -1.38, 46.1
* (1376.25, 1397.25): -2.17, 42.9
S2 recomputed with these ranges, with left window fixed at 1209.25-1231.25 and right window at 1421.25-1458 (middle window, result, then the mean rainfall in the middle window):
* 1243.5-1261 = 3.33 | 22.8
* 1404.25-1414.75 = -1.60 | 46.9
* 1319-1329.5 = -4.23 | 47.6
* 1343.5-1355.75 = -3.91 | 47.4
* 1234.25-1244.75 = 1.02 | 24.6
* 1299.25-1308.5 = -3.61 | 44.9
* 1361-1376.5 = -3.69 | 46.3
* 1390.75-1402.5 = -1.37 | 44.3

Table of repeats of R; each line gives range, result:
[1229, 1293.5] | 44.69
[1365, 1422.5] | 51.73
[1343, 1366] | 50.69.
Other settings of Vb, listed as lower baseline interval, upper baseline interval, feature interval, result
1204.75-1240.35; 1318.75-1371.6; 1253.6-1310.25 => 2.1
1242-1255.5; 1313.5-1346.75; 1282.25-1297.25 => -1.8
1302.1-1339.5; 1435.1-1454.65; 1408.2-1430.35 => -0.3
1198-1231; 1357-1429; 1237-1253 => 2.7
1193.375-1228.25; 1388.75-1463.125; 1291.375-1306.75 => -4.5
